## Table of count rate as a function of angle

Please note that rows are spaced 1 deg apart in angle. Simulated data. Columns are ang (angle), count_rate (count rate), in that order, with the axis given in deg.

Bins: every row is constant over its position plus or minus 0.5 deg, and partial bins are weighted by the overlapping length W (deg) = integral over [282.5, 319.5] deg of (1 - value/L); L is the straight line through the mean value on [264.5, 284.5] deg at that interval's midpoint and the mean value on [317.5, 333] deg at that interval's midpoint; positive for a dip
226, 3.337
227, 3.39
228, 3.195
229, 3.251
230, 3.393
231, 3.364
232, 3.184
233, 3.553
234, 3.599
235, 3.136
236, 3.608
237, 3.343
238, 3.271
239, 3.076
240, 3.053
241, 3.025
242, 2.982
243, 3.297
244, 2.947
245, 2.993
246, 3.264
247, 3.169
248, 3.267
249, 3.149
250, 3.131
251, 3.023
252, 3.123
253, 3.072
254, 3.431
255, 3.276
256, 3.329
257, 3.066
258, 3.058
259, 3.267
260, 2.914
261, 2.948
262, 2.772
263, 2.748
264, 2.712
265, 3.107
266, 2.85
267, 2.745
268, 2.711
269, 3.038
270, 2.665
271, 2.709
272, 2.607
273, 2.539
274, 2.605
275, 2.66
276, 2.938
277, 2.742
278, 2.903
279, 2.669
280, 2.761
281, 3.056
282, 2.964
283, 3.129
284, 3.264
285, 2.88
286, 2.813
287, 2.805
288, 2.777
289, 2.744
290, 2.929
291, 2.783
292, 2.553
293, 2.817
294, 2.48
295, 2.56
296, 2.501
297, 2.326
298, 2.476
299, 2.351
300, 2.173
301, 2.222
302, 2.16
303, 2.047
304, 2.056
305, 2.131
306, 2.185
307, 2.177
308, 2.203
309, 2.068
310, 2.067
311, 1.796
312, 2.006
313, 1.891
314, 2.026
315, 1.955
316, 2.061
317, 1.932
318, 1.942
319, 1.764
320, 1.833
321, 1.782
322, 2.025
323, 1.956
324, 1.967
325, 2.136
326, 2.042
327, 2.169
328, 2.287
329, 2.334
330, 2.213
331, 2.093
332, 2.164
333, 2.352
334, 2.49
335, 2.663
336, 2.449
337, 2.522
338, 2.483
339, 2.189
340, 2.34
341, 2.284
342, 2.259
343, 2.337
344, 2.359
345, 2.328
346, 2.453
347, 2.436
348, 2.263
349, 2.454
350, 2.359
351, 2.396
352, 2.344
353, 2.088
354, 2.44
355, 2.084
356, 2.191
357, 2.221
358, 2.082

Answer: 1.4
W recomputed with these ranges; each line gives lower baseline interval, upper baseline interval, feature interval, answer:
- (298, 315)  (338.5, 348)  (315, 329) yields 1.3 deg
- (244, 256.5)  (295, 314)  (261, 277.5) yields 0.3 deg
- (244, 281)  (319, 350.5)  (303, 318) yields 2.7 deg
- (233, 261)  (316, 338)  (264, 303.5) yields 0.3 deg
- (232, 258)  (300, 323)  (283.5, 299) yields -2.1 deg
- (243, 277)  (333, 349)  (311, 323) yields 3.0 deg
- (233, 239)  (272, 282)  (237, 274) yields 0.9 deg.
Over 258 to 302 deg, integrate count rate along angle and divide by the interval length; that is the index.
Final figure 2.75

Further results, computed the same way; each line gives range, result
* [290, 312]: 2.3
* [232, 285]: 3.02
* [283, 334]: 2.28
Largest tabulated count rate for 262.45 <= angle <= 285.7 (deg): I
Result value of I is 3.264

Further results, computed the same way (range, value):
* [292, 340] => 2.817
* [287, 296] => 2.929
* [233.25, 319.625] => 3.608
